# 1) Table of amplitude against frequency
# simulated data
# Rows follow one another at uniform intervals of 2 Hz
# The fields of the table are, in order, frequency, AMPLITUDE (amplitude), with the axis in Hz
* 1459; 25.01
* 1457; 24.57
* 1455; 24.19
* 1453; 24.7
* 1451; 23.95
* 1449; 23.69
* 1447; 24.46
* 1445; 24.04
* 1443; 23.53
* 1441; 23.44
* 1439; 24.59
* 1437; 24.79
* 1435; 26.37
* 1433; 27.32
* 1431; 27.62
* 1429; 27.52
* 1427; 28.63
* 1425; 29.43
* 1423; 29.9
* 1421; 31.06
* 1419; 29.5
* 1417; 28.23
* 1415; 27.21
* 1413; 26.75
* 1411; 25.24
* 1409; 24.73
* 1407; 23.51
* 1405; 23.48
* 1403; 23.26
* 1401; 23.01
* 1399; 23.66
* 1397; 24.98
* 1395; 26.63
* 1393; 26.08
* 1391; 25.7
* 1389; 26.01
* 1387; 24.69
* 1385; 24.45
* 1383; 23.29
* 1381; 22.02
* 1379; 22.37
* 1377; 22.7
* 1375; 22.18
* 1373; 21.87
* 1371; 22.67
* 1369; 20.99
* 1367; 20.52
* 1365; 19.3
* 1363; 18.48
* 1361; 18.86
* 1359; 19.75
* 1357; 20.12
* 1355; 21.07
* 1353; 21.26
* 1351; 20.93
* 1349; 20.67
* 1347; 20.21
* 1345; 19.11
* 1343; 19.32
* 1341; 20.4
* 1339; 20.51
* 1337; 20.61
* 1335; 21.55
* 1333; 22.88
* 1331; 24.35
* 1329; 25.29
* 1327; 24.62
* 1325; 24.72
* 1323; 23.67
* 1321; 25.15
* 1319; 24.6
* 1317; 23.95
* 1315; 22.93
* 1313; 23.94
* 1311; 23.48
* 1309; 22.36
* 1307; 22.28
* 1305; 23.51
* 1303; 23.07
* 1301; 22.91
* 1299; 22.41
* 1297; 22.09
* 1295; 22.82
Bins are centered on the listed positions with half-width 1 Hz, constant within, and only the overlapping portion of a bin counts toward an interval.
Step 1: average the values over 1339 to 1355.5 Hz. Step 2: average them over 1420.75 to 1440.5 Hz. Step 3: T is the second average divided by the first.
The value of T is 1.4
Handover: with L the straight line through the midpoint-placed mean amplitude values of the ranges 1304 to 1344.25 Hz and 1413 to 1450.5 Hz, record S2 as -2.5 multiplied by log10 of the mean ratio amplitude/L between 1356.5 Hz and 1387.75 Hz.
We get 0.148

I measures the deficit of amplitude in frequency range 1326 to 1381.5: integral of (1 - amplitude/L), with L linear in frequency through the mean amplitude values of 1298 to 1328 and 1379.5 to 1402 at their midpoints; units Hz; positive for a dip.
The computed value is 6.56 Hz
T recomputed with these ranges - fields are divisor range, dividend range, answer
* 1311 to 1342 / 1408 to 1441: 1.17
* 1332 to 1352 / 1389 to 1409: 1.19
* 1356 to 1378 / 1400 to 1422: 1.26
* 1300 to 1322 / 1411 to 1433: 1.21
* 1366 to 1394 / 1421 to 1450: 1.13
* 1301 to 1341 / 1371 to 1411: 1.03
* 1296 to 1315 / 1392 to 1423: 1.13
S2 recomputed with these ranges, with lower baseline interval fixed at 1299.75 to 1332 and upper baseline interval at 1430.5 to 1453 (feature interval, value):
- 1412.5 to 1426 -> -0.17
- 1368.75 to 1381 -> 0.10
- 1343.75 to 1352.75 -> 0.18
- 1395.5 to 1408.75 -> 0.03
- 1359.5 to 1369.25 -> 0.23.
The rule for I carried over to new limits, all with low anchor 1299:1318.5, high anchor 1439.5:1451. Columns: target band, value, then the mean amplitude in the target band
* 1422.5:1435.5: -2.4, 28.1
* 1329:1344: 1.1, 21.6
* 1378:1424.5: -3.7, 25.5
